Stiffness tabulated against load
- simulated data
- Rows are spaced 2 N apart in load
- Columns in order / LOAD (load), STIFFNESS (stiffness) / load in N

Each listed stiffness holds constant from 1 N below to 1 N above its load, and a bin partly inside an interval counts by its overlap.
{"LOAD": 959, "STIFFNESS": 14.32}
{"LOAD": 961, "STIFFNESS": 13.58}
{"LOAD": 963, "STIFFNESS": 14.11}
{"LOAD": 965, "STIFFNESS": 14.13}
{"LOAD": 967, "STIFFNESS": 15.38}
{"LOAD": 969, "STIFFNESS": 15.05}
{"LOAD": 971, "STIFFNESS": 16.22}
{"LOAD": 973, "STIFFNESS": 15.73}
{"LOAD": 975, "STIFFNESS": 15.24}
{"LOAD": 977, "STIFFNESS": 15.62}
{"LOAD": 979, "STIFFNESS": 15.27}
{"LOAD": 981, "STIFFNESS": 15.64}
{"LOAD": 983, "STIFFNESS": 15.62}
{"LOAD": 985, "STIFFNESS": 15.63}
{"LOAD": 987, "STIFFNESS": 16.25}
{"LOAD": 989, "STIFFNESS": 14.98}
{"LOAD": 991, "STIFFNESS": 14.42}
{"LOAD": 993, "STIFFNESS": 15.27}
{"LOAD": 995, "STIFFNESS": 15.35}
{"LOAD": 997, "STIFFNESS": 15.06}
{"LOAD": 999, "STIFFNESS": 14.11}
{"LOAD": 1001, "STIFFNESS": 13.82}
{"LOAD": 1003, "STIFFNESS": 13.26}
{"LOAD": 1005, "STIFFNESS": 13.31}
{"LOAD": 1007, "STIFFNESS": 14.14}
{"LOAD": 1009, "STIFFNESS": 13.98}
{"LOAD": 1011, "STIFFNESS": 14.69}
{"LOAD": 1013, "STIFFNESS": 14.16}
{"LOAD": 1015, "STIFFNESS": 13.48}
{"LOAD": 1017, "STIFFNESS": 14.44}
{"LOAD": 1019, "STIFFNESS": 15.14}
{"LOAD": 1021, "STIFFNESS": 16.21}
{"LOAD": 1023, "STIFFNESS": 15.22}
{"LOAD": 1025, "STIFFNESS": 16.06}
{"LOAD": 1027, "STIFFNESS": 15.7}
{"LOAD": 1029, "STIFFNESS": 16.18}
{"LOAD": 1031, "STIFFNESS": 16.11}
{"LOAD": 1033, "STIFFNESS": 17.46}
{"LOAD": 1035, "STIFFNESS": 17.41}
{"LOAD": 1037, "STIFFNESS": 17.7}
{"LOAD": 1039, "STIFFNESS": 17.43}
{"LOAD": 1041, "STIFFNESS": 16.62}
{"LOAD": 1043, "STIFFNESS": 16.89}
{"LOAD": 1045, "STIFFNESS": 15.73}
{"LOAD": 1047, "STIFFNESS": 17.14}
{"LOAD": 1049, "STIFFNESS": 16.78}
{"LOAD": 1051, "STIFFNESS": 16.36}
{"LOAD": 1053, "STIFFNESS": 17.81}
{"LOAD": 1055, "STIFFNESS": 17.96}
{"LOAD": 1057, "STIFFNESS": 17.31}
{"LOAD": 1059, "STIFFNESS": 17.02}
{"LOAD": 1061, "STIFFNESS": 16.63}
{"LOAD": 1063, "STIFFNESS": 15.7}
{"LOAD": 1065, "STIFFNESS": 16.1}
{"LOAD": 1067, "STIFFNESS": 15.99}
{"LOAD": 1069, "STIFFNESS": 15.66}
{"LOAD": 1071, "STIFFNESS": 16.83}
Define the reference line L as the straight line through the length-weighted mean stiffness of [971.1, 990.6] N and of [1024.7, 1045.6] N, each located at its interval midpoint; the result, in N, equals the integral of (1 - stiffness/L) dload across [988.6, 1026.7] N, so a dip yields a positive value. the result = 3.6 N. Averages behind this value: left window 15.5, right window 16.7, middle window 14.6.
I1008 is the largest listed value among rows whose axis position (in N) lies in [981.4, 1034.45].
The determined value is 17.46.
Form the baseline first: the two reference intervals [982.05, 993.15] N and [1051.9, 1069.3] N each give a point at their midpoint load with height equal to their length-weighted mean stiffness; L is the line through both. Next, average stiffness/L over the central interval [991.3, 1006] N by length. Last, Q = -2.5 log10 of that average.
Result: 0.091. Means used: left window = 15.4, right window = 16.7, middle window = 14.3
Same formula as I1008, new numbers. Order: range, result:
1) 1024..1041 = 17.7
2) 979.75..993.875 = 16.25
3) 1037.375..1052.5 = 17.43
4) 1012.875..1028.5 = 16.21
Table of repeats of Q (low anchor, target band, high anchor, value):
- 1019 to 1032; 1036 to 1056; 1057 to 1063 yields -0.044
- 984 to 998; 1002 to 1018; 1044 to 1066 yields 0.131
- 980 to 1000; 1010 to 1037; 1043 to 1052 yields 0.025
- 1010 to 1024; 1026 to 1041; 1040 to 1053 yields -0.066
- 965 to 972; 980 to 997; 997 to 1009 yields -0.065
